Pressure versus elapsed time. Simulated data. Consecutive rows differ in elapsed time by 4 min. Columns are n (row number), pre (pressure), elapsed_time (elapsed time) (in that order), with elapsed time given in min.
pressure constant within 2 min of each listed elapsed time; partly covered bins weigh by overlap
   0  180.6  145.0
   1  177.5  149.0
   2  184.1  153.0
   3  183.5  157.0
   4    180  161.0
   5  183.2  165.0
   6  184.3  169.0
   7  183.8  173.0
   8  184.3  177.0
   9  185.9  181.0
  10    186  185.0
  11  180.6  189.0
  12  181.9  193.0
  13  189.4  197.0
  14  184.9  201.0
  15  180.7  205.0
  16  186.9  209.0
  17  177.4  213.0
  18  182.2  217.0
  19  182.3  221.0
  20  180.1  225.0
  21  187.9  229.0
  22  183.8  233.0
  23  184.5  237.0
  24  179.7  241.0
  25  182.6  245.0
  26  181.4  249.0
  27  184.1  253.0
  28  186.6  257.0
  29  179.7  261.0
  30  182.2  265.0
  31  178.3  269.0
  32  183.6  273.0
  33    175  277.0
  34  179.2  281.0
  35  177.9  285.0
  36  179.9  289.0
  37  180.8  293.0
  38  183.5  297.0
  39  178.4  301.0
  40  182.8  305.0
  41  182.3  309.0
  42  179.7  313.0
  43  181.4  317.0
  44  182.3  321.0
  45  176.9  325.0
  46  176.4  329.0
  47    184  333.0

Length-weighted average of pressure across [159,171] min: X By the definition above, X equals 182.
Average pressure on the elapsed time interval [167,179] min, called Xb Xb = 184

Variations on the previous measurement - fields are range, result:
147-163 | 181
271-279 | 179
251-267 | 183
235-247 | 182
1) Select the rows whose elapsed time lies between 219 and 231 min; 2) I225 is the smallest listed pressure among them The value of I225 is 180.1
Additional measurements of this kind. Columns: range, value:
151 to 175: 180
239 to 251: 179.7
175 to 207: 180.6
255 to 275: 178.3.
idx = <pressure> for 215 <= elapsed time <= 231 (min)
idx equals 183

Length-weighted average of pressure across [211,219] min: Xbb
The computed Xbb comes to 180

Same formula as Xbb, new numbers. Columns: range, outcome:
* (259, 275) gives 181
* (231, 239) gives 184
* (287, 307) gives 181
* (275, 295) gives 179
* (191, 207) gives 184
